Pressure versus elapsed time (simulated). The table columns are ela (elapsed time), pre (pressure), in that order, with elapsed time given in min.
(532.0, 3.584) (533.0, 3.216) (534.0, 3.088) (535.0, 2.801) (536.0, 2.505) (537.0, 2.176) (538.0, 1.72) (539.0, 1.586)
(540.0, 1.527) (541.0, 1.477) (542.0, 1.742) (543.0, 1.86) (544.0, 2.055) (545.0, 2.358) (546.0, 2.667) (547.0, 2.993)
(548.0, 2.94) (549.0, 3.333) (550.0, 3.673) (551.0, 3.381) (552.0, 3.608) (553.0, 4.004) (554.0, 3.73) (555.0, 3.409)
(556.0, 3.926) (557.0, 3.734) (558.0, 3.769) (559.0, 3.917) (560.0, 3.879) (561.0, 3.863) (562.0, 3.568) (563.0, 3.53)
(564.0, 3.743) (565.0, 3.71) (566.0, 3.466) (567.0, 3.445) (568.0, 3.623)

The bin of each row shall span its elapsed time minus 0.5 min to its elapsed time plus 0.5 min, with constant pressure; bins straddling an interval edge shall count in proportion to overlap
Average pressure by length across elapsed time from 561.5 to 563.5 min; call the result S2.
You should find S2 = 3.55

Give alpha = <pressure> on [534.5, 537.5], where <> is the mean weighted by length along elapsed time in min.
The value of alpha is 2.49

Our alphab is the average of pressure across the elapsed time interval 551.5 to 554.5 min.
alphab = 3.78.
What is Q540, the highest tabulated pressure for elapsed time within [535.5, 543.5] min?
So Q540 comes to 2.505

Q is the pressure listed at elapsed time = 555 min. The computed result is 3.409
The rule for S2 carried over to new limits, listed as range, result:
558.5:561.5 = 3.89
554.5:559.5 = 3.75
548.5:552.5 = 3.5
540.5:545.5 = 1.9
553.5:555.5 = 3.57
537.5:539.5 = 1.65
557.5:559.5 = 3.84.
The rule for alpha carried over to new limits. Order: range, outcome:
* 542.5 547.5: 2.39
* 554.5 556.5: 3.67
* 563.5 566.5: 3.64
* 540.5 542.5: 1.61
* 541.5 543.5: 1.8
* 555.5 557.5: 3.83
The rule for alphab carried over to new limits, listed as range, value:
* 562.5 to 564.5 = 3.64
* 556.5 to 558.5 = 3.75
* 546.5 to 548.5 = 2.97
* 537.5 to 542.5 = 1.61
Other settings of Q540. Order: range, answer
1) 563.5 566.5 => 3.743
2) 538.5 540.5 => 1.586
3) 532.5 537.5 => 3.216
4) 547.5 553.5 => 4.004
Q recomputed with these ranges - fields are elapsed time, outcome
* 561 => 3.863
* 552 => 3.608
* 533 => 3.216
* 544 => 2.055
